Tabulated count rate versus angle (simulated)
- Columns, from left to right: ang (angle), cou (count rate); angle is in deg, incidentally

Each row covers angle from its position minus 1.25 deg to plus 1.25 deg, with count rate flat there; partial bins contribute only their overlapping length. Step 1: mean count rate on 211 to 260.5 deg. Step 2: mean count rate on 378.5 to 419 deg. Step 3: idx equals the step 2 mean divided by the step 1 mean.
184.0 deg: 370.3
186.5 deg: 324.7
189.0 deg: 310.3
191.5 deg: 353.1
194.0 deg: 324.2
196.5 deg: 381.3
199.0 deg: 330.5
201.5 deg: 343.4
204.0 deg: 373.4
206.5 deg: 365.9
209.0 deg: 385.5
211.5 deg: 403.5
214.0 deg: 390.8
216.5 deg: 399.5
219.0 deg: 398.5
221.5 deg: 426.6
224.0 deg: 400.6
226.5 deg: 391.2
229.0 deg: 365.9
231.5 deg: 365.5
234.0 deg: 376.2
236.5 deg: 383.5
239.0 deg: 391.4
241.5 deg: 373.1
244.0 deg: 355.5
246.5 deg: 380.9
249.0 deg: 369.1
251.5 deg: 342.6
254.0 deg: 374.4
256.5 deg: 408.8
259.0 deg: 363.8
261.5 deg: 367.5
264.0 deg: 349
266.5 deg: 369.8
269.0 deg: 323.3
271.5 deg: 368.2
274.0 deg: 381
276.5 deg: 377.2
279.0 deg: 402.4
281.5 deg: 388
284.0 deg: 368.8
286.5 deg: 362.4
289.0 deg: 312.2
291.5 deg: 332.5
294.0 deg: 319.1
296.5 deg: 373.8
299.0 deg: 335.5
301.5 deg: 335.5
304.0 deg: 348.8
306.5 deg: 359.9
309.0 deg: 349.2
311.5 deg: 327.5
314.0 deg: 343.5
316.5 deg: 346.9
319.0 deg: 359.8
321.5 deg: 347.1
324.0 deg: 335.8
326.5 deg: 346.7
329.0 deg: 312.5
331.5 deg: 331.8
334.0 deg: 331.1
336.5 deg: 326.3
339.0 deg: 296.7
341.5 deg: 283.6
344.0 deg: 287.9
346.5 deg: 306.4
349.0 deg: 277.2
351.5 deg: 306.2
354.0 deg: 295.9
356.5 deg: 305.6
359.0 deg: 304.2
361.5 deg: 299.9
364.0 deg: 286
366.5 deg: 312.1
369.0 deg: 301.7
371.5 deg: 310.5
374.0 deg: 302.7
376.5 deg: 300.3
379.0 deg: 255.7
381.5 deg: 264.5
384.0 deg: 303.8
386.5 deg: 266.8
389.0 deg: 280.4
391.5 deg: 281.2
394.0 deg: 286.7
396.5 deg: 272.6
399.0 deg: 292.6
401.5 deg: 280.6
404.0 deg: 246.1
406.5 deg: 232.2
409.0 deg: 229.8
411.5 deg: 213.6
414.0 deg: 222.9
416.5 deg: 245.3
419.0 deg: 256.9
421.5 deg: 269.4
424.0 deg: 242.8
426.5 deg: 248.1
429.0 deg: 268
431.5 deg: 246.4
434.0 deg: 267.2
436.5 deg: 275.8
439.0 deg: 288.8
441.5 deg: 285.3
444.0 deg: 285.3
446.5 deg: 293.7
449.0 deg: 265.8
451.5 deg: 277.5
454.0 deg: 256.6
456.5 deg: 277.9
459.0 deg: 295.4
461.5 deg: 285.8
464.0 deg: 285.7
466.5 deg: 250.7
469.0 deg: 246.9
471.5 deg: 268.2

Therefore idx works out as 0.68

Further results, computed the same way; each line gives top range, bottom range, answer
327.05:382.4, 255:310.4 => 0.84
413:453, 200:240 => 0.69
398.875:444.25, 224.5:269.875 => 0.69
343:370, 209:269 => 0.79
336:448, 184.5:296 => 0.75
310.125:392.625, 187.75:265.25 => 0.83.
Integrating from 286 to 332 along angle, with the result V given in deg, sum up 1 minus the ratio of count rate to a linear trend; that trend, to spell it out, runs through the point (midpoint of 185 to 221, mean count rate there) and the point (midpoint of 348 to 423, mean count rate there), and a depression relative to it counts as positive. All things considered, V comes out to -4.04 deg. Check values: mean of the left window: 365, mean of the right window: 277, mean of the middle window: 341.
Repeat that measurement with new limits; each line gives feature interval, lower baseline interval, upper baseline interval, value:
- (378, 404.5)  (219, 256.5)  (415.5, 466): 1.8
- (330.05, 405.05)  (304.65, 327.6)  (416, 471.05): 5.2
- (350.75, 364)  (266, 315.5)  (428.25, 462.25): 0.8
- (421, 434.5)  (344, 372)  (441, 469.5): 1.3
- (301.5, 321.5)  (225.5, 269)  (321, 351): -1.1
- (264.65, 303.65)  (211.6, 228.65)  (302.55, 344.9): 0.2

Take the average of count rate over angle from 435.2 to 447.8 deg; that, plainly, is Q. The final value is 286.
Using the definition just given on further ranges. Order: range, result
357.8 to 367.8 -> 301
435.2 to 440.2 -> 282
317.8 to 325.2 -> 348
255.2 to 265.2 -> 372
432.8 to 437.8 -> 272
